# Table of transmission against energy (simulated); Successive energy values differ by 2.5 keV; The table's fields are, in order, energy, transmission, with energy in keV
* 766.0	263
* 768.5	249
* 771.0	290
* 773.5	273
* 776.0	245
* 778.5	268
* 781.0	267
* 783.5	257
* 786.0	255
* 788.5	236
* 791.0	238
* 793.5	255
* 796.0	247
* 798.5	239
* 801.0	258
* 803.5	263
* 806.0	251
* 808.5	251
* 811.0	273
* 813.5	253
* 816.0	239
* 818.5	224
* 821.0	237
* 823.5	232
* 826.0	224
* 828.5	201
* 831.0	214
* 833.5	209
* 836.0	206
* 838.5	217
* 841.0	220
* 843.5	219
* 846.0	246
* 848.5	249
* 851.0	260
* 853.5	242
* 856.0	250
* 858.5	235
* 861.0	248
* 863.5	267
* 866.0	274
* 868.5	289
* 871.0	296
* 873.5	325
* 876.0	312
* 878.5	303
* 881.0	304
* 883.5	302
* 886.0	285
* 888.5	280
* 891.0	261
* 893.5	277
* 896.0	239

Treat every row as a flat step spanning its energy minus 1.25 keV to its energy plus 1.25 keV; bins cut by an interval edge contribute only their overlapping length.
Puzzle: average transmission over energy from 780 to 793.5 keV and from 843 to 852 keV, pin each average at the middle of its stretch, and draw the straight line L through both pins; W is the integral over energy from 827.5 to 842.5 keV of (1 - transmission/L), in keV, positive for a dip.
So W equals 2.1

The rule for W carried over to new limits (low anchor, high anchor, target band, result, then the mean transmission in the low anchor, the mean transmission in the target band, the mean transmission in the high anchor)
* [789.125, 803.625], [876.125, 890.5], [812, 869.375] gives 7.4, 248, 237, 294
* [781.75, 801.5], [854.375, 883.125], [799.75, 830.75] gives 2.0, 248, 241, 282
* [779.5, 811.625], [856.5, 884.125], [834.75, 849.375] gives 2.6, 253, 226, 285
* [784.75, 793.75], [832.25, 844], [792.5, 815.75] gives -1.8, 245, 254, 214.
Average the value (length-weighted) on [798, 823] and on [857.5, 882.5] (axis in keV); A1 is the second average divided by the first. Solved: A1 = 1.15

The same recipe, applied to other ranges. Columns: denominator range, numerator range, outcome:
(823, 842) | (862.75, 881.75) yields 1.38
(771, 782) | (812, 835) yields 0.85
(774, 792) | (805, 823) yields 0.97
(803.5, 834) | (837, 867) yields 1.03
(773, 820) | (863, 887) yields 1.18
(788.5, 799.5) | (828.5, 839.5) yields 0.86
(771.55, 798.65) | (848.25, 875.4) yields 1.06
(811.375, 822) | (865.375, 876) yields 1.24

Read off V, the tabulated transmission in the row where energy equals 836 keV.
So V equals 206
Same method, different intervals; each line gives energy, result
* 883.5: 302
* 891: 261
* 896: 239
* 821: 237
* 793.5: 255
